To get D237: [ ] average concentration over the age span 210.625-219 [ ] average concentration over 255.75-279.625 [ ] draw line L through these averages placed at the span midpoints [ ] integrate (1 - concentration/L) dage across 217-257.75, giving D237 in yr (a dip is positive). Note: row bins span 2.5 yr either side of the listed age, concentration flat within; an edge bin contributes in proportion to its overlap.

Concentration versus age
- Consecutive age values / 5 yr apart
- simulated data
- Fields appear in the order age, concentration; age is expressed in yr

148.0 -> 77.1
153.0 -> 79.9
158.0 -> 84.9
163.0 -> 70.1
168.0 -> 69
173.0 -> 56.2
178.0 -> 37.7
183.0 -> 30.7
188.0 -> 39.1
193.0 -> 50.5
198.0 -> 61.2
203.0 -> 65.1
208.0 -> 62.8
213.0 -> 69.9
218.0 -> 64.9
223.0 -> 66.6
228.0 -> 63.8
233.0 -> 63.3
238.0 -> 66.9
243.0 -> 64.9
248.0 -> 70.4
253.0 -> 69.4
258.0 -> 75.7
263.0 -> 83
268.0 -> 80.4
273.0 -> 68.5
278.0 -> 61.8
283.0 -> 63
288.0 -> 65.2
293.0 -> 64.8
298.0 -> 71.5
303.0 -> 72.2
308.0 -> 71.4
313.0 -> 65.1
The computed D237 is 2.17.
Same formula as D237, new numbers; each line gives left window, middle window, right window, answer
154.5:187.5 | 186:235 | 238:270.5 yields 3.3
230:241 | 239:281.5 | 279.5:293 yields -4.5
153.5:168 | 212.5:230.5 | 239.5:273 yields 2.1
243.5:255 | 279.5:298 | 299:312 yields 1.4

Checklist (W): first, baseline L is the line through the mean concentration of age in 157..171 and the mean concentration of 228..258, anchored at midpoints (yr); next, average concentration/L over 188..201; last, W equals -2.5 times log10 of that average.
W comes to 0.31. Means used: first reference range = 72.9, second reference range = 67.4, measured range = 53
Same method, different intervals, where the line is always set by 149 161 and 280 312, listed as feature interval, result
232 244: 0.13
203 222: 0.15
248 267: -0.06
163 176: 0.26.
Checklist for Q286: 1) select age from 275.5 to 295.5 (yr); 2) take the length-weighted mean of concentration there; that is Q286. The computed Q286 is 63.7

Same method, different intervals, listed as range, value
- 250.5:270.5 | 77.1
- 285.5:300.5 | 67.2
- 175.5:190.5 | 35.8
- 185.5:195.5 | 44.8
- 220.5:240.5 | 65.2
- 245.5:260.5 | 71.8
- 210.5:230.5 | 66.3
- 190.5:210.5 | 59.9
